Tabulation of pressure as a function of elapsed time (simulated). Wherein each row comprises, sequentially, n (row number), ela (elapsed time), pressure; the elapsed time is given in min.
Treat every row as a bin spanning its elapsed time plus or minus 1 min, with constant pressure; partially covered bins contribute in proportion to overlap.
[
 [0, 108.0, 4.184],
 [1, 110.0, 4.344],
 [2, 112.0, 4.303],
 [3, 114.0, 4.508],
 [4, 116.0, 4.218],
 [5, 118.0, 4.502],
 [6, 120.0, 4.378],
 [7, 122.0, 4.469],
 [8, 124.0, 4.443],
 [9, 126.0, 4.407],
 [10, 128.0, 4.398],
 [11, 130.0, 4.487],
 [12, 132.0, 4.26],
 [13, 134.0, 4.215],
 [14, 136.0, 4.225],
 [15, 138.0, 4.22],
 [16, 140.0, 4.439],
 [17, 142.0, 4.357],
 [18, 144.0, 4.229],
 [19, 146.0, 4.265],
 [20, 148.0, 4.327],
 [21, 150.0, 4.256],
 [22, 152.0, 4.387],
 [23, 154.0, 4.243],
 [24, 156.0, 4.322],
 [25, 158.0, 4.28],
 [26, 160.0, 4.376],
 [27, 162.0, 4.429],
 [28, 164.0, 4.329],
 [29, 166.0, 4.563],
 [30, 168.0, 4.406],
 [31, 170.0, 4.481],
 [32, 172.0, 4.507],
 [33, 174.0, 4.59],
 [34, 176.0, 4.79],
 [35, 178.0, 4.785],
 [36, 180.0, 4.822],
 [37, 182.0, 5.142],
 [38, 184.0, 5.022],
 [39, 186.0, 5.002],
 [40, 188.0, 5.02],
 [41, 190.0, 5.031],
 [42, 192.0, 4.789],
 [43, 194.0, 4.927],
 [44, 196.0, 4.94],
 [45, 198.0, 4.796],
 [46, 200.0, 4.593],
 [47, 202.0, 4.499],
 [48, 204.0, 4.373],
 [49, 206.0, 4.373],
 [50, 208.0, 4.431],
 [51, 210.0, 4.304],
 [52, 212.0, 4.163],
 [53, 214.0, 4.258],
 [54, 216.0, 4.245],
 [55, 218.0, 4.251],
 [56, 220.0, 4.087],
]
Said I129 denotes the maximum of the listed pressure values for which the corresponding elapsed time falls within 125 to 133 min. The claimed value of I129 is 4.487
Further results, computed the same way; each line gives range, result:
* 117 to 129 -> 4.502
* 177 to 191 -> 5.142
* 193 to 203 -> 4.94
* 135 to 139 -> 4.225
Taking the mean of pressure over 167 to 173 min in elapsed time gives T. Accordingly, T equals 4.46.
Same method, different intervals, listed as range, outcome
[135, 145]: 4.29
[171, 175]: 4.55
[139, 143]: 4.4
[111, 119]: 4.38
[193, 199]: 4.89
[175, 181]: 4.8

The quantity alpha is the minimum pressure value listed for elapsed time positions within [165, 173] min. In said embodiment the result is 4.406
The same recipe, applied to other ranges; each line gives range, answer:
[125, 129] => 4.398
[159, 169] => 4.329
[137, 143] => 4.22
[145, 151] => 4.256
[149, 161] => 4.243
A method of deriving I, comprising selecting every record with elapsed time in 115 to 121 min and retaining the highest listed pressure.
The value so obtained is 4.502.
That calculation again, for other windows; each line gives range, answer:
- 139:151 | 4.439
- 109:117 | 4.508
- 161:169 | 4.563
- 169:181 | 4.822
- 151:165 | 4.429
